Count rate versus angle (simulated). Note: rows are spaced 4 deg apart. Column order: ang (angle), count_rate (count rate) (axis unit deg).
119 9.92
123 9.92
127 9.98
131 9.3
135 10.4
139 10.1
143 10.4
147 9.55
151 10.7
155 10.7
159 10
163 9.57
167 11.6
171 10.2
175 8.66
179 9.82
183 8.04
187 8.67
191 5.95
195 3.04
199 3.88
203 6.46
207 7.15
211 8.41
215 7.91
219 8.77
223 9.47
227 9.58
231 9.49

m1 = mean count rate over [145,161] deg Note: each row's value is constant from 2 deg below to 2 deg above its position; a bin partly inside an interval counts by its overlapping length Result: 10.2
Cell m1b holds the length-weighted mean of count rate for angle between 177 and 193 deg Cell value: 8.12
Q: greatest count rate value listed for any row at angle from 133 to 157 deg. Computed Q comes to 10.7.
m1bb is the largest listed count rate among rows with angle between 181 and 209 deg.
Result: 8.67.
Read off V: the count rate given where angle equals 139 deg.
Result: 10.1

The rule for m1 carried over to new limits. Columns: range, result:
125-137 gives 9.89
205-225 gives 8.34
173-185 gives 8.84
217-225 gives 9.12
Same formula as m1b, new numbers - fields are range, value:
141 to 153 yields 10.2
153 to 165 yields 10.1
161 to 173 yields 10.5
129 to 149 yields 9.95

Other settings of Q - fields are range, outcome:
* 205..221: 8.77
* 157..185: 11.6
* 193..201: 3.88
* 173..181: 9.82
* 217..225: 9.47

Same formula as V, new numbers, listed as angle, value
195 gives 3.04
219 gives 8.77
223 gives 9.47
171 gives 10.2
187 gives 8.67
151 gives 10.7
